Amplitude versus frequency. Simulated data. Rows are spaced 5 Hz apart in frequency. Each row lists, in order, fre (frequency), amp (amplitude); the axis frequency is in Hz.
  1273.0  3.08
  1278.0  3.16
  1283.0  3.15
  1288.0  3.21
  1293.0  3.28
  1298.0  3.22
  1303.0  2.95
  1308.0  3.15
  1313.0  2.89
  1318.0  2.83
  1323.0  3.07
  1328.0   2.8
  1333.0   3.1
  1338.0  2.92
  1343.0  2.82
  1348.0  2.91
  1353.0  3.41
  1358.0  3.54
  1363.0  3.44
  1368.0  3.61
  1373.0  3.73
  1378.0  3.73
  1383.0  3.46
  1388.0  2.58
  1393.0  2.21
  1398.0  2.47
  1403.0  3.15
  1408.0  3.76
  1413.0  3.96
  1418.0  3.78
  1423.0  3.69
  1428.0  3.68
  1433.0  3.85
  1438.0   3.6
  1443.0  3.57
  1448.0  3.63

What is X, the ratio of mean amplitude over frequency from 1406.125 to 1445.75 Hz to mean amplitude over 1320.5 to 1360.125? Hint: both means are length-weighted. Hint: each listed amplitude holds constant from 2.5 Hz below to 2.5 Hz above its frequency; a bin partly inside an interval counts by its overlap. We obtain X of 1.2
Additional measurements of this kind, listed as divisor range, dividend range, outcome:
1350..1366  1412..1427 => 1.10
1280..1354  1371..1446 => 1.12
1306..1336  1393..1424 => 1.13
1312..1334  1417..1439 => 1.27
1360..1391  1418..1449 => 1.08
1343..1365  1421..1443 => 1.13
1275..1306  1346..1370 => 1.07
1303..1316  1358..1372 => 1.18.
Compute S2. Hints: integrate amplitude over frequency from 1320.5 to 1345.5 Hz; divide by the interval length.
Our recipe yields 2.94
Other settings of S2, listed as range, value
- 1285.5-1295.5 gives 3.25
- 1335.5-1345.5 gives 2.87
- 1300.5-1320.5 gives 2.96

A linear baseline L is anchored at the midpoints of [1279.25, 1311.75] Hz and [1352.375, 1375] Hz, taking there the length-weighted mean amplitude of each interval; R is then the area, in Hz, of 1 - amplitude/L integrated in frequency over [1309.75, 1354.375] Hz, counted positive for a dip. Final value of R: 5.3 Hz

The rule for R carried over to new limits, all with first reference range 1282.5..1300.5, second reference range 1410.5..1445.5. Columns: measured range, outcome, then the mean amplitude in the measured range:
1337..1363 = 2.1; 3.16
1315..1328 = 1.6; 2.92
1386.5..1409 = 5.2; 2.78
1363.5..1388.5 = 0.3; 3.49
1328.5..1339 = 1.2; 2.98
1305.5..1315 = 0.8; 3.03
